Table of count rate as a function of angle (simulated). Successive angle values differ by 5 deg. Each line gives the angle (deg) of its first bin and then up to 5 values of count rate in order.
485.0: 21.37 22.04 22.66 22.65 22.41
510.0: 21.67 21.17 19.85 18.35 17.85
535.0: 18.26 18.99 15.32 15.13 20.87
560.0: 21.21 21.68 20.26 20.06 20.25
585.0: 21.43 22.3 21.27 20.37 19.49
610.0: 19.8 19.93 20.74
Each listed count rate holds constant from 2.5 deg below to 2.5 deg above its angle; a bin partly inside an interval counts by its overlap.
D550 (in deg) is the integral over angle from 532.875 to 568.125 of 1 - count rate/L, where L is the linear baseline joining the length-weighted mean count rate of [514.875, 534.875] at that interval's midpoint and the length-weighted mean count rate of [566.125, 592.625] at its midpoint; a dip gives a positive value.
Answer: 1.9 deg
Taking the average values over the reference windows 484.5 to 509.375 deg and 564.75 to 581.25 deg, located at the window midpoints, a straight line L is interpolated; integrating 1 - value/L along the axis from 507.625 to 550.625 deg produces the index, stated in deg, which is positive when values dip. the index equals 5.7 deg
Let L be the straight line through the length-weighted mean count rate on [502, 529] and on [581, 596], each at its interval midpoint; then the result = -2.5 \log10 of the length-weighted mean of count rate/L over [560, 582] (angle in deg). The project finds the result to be 0.04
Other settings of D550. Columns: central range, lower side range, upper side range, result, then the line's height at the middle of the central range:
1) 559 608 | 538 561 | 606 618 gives -4.55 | 19.1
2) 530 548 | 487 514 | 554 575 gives 3.30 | 21.4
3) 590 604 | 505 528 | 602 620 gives -0.68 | 20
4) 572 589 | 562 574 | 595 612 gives -0.11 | 20.6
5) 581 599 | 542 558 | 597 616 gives -2.15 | 19.2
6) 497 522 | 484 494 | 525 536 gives -1.97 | 20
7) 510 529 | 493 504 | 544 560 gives 0.83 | 20.8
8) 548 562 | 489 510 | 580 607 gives 1.55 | 21.5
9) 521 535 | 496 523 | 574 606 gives 2.01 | 21.4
